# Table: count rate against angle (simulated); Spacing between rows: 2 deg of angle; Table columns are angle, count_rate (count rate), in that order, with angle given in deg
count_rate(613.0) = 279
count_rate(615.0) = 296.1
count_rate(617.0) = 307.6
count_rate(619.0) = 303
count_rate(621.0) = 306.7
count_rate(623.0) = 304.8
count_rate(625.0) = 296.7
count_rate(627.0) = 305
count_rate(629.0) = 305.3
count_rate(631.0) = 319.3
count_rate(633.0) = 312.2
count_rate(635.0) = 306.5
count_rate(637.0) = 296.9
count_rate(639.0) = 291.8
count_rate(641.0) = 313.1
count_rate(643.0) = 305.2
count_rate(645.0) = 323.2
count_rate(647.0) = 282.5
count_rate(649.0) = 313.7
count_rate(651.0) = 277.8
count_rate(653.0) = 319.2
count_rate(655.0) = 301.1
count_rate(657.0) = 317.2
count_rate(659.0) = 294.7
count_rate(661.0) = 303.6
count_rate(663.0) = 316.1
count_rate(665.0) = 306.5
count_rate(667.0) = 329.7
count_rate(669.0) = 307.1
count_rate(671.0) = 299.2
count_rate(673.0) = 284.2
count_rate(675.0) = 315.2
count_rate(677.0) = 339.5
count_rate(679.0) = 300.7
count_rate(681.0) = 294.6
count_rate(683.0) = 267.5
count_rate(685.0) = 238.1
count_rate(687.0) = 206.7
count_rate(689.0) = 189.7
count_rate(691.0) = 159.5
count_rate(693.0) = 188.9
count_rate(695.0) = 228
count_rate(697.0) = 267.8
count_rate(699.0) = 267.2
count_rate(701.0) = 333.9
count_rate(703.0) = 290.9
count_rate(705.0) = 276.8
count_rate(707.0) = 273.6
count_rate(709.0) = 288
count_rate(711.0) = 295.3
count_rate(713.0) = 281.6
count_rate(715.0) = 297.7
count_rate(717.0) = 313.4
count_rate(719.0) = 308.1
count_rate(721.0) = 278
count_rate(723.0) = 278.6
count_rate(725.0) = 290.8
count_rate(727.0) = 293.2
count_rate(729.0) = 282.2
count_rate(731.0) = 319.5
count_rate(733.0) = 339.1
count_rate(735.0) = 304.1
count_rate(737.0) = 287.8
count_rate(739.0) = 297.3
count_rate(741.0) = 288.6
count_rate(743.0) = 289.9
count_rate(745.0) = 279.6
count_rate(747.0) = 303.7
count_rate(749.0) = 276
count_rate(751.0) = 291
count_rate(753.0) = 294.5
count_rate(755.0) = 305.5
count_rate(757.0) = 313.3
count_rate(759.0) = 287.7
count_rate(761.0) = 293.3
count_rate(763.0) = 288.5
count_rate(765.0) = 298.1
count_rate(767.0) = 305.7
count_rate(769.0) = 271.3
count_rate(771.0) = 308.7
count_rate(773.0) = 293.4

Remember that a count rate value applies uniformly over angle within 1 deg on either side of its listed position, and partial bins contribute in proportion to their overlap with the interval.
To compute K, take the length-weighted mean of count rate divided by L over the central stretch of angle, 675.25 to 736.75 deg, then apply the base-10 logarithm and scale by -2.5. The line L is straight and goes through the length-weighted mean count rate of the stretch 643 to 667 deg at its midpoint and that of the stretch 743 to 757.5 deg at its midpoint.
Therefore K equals 0.08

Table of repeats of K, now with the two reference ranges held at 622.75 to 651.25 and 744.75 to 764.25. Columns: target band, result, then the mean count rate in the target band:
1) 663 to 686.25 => 0.01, 298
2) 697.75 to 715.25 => 0.03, 289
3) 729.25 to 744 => -0.03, 303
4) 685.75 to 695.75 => 0.47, 195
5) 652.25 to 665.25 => -0.02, 308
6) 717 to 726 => 0.02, 292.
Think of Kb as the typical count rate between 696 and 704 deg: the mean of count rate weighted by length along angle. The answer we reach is 290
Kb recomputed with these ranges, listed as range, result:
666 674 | 305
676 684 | 301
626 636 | 310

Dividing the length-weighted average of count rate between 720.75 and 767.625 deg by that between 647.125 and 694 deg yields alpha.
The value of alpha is 1.05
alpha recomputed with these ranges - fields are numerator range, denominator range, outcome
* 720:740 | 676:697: 1.22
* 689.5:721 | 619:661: 0.89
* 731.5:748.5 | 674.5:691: 1.14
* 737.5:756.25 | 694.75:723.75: 1.02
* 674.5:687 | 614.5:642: 0.93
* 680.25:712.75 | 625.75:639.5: 0.83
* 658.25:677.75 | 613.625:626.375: 1.02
